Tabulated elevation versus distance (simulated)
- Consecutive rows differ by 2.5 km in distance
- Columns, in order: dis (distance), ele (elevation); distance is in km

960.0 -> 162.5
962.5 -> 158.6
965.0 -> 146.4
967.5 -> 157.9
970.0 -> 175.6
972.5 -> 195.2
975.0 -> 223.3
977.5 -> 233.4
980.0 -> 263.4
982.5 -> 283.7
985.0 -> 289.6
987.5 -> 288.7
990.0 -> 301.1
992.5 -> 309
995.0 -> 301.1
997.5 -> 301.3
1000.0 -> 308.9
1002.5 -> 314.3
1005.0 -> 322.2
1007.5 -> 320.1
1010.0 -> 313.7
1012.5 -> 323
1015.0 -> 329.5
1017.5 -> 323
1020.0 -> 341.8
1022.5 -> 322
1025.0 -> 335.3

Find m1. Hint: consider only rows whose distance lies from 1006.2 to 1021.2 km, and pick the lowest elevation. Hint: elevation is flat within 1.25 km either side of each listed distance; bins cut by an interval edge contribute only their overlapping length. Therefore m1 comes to 313.7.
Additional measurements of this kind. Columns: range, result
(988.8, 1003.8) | 301.1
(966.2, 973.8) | 157.9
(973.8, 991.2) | 223.3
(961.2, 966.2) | 146.4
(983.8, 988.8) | 288.7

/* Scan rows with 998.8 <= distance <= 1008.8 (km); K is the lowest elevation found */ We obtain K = 308.9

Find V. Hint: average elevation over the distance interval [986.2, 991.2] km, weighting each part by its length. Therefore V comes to 295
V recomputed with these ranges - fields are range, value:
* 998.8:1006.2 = 315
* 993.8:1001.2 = 304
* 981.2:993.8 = 294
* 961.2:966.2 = 153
